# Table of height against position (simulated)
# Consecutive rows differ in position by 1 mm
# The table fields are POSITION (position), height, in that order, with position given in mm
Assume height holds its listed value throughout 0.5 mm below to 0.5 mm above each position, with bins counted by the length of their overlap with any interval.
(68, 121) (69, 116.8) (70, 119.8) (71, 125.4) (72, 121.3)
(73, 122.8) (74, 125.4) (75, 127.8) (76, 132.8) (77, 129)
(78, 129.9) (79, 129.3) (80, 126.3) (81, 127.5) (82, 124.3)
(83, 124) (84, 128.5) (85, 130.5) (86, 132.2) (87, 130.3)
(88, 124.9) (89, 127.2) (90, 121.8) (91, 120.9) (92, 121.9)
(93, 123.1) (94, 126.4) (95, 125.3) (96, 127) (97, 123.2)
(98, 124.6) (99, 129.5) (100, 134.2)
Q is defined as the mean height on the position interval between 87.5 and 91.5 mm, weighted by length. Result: 124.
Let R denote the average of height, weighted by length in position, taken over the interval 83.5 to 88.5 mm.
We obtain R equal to 129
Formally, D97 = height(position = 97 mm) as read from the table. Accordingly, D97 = 123.2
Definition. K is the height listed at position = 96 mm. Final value 127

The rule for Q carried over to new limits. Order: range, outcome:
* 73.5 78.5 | 129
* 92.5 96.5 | 125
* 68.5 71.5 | 121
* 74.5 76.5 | 130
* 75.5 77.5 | 131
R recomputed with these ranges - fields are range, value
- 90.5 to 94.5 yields 123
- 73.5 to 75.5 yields 127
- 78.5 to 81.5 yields 128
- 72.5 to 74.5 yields 124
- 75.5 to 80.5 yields 129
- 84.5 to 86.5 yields 131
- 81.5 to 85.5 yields 127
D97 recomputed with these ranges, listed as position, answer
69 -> 116.8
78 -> 129.9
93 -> 123.1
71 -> 125.4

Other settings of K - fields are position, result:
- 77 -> 129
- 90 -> 121.8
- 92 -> 121.9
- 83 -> 124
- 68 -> 121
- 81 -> 127.5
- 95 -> 125.3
